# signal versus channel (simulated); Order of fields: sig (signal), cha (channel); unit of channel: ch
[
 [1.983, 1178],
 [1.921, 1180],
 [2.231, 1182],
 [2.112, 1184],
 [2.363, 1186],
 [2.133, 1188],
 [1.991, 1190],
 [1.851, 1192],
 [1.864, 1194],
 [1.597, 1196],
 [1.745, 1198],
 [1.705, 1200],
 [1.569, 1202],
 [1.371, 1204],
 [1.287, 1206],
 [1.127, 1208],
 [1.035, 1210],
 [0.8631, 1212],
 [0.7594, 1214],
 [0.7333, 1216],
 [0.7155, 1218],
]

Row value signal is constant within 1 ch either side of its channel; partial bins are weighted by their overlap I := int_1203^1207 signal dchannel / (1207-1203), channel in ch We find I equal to 1.33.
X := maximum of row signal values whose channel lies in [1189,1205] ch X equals 1.991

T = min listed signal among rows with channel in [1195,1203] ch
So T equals 1.569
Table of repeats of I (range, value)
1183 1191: 2.15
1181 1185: 2.17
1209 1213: 0.949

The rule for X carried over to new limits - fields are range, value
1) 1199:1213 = 1.705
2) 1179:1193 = 2.363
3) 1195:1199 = 1.745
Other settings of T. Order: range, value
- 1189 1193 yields 1.851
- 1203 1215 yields 0.7594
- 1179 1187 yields 1.921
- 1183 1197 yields 1.597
